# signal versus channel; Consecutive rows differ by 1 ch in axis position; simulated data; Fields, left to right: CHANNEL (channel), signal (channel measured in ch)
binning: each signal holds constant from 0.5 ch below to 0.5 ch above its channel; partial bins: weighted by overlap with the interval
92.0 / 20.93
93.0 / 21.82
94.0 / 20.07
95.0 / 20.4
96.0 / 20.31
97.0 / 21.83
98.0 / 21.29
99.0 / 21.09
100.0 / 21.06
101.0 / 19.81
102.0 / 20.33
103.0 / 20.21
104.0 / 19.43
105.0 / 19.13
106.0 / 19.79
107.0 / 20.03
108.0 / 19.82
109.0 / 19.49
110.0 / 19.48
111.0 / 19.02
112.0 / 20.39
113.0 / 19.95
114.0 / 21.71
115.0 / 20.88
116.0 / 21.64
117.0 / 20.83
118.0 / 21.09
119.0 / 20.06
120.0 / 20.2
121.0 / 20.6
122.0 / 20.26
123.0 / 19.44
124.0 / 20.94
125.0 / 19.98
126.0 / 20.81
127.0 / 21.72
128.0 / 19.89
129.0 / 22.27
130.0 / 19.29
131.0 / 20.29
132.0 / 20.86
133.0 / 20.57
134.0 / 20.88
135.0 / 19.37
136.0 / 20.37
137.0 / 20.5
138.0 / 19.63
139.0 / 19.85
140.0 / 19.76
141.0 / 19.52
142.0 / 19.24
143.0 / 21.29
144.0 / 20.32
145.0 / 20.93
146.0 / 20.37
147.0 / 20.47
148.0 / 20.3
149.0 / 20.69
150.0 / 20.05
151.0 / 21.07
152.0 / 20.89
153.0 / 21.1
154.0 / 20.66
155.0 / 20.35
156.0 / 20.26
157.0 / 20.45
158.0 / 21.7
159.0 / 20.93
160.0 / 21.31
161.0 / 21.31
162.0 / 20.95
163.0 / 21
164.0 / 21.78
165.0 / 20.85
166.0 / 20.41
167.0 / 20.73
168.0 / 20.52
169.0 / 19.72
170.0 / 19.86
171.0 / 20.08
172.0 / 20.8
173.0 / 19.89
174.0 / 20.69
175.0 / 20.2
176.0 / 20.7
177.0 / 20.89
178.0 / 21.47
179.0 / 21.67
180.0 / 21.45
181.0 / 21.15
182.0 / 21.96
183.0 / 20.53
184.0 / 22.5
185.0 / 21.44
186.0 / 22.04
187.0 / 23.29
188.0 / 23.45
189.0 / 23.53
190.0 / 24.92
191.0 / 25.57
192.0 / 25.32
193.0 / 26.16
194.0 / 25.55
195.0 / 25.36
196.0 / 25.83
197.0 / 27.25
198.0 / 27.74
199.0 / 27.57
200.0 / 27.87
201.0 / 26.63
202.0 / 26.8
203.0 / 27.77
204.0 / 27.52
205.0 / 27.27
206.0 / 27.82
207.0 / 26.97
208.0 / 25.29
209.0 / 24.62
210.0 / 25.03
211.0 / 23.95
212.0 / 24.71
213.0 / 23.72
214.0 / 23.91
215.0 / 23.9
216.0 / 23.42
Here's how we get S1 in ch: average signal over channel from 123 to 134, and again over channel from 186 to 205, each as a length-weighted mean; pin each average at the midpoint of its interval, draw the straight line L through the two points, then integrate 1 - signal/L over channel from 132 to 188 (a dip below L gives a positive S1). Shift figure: 5.6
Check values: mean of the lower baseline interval 20.6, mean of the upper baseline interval 25.9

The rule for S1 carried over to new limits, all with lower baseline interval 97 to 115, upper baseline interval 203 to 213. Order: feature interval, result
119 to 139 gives 1.0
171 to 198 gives 1.9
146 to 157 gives 1.0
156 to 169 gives 1.4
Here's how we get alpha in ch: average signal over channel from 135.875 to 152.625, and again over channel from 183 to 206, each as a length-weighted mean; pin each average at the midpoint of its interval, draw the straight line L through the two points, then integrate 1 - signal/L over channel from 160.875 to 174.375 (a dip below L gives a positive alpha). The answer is 1.2 ch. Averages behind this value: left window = 20.3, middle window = 20.6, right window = 25.5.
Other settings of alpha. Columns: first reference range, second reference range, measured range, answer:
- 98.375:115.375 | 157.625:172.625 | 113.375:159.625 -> -0.2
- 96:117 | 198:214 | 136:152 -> 1.6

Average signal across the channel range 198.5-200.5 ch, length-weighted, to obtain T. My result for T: 27.7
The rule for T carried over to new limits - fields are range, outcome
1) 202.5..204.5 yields 27.6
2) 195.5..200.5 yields 27.3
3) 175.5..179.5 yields 21.2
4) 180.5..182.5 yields 21.6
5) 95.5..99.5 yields 21.1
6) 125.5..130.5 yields 20.8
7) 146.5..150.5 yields 20.4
